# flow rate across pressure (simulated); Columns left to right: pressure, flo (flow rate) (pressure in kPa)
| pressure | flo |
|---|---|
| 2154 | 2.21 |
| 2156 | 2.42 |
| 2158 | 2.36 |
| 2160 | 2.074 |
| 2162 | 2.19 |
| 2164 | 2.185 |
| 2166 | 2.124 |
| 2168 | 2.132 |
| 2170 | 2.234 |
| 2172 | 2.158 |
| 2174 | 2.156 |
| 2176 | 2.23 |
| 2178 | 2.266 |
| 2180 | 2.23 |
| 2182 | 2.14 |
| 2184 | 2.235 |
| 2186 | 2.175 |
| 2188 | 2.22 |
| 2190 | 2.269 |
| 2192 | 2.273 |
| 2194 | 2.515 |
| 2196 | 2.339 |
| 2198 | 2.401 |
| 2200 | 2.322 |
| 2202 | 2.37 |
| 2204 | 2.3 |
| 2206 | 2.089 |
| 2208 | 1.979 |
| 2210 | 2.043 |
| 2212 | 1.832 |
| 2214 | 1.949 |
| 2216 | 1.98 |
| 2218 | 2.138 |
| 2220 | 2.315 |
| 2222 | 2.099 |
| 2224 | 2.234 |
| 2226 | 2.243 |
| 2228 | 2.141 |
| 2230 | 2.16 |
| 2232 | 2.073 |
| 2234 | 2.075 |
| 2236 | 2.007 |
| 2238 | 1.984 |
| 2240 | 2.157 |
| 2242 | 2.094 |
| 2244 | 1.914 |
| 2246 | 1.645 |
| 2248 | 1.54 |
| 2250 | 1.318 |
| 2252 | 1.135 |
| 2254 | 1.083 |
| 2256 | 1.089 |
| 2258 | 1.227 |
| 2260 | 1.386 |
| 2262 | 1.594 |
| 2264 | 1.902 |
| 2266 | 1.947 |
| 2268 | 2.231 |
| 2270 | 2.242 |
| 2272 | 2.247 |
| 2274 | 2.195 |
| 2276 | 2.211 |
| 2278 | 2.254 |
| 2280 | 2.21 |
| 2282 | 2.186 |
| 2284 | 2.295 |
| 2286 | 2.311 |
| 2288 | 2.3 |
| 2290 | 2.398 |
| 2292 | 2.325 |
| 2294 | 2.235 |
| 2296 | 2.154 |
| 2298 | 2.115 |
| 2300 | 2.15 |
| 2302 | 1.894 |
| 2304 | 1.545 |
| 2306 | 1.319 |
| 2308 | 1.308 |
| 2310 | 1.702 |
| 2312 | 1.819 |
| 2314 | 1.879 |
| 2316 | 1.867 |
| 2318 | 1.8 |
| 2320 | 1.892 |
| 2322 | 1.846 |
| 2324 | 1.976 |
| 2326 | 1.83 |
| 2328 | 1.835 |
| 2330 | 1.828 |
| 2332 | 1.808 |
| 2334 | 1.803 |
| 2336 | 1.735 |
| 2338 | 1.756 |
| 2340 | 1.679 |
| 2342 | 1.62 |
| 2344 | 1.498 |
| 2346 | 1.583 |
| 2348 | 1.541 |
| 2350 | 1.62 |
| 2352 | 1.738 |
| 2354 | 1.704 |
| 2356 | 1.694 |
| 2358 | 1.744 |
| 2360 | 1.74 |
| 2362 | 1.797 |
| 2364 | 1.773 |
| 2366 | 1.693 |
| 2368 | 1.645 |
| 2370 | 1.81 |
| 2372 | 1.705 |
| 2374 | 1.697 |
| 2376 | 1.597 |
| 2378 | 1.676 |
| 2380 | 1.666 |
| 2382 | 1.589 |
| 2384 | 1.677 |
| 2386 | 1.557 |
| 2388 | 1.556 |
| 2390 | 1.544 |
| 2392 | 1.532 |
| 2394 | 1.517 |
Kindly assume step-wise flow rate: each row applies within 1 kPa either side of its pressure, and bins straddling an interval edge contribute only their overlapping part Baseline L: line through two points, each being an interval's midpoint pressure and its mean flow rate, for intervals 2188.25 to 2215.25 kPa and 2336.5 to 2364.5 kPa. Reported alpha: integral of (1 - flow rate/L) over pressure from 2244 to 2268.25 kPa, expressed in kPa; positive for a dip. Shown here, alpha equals 6.1 kPa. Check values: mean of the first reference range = 2.2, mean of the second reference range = 1.68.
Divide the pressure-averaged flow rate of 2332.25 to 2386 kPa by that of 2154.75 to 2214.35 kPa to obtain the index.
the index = 0.76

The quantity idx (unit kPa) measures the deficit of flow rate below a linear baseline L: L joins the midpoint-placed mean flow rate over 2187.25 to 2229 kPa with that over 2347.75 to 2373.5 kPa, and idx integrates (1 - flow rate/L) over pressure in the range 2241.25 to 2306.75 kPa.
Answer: 2.5 kPa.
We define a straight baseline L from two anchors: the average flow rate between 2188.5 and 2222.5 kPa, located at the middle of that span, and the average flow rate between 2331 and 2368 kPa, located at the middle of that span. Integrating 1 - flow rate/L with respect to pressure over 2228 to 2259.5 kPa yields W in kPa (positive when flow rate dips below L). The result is 5.4 kPa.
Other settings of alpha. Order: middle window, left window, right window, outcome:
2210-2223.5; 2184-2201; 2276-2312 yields 1.1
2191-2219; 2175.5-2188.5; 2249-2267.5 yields -2.8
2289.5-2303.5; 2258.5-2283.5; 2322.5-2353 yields -1.7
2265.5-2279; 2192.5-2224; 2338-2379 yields -1.6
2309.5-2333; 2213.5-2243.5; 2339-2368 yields -0.8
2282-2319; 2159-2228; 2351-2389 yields -1.7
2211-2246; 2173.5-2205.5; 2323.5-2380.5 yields 1.2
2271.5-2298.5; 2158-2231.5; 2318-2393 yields -4.7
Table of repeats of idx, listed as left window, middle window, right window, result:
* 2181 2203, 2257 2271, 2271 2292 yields 2.96 kPa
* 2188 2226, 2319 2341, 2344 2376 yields -0.35 kPa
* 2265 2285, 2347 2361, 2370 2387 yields 0.79 kPa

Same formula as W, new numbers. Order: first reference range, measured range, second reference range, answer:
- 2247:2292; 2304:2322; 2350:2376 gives 1.1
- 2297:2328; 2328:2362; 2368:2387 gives 0.6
